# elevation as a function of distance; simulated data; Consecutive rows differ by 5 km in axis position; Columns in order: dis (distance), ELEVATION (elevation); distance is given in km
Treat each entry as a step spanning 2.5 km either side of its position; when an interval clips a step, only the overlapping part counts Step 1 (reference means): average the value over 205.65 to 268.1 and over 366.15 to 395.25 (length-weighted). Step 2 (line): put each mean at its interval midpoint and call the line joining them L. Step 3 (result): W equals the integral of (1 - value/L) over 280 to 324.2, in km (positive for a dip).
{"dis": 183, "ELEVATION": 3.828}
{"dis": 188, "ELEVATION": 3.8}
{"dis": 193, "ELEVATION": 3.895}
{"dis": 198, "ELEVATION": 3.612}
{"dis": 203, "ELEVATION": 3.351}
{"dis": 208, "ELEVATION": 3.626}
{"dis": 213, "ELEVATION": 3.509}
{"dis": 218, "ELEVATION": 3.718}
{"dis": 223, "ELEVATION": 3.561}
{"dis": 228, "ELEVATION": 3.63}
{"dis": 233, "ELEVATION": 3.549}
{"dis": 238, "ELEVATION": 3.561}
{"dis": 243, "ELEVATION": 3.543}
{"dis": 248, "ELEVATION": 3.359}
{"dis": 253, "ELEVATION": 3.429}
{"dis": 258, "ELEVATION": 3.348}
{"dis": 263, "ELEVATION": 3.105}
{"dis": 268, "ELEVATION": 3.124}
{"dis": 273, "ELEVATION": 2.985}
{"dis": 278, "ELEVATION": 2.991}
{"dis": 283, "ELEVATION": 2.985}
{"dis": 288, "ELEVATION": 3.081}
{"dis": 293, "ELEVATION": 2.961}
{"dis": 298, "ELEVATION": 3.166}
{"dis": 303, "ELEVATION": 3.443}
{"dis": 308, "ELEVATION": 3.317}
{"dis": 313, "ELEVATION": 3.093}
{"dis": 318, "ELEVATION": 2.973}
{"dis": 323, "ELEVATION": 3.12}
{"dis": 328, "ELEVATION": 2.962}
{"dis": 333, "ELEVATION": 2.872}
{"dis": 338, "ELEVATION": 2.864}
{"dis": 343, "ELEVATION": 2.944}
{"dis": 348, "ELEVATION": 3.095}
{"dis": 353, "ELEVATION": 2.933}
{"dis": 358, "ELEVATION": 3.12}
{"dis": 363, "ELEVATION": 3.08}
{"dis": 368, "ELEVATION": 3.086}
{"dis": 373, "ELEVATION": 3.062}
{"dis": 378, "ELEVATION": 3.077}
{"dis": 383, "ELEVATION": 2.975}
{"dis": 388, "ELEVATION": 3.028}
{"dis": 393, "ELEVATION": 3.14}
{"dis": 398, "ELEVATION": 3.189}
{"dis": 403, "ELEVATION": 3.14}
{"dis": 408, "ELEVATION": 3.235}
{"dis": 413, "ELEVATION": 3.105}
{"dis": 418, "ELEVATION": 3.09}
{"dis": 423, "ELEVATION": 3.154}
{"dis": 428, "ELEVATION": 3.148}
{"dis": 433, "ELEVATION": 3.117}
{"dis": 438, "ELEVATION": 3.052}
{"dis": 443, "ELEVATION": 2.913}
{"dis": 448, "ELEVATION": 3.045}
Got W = 2.2 km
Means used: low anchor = 3.48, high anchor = 3.06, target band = 3.13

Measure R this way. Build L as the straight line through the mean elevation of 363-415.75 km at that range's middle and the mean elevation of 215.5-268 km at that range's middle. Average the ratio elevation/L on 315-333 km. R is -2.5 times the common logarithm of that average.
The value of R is 0.09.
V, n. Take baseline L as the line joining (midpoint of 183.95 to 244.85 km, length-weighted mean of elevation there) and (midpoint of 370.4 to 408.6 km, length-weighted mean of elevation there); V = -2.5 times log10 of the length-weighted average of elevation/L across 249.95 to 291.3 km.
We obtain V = 0.11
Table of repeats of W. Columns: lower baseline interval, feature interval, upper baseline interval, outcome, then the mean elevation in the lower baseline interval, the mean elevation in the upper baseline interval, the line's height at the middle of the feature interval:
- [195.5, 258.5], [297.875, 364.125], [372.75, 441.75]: 4.4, 3.53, 3.11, 3.28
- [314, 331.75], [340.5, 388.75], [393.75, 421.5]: 0.6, 3.01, 3.15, 3.08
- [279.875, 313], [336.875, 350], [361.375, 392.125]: 0.5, 3.15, 3.06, 3.09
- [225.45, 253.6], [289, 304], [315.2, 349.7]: 0.1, 3.52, 2.97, 3.18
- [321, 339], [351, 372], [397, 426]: -0.2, 2.96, 3.15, 3.03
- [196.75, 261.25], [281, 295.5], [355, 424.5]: 1.5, 3.52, 3.1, 3.36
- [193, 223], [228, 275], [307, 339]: 0.4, 3.59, 3.02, 3.38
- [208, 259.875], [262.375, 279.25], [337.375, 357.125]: 1.5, 3.53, 2.98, 3.35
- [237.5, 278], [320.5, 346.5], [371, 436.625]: 1.9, 3.27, 3.11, 3.19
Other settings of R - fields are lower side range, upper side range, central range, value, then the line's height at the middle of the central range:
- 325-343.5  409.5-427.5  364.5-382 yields -0.02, 3.01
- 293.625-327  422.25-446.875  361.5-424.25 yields 0.00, 3.1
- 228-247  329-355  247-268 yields 0.05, 3.43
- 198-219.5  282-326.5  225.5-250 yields -0.03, 3.42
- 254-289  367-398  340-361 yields 0.02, 3.08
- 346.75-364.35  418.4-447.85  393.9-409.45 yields -0.04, 3.07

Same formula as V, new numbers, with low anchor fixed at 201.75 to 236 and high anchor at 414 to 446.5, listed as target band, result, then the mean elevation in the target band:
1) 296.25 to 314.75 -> 0.03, 3.26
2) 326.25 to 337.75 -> 0.14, 2.9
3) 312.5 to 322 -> 0.11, 3.03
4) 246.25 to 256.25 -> 0.03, 3.39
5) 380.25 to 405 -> 0.03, 3.09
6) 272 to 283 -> 0.15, 2.99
